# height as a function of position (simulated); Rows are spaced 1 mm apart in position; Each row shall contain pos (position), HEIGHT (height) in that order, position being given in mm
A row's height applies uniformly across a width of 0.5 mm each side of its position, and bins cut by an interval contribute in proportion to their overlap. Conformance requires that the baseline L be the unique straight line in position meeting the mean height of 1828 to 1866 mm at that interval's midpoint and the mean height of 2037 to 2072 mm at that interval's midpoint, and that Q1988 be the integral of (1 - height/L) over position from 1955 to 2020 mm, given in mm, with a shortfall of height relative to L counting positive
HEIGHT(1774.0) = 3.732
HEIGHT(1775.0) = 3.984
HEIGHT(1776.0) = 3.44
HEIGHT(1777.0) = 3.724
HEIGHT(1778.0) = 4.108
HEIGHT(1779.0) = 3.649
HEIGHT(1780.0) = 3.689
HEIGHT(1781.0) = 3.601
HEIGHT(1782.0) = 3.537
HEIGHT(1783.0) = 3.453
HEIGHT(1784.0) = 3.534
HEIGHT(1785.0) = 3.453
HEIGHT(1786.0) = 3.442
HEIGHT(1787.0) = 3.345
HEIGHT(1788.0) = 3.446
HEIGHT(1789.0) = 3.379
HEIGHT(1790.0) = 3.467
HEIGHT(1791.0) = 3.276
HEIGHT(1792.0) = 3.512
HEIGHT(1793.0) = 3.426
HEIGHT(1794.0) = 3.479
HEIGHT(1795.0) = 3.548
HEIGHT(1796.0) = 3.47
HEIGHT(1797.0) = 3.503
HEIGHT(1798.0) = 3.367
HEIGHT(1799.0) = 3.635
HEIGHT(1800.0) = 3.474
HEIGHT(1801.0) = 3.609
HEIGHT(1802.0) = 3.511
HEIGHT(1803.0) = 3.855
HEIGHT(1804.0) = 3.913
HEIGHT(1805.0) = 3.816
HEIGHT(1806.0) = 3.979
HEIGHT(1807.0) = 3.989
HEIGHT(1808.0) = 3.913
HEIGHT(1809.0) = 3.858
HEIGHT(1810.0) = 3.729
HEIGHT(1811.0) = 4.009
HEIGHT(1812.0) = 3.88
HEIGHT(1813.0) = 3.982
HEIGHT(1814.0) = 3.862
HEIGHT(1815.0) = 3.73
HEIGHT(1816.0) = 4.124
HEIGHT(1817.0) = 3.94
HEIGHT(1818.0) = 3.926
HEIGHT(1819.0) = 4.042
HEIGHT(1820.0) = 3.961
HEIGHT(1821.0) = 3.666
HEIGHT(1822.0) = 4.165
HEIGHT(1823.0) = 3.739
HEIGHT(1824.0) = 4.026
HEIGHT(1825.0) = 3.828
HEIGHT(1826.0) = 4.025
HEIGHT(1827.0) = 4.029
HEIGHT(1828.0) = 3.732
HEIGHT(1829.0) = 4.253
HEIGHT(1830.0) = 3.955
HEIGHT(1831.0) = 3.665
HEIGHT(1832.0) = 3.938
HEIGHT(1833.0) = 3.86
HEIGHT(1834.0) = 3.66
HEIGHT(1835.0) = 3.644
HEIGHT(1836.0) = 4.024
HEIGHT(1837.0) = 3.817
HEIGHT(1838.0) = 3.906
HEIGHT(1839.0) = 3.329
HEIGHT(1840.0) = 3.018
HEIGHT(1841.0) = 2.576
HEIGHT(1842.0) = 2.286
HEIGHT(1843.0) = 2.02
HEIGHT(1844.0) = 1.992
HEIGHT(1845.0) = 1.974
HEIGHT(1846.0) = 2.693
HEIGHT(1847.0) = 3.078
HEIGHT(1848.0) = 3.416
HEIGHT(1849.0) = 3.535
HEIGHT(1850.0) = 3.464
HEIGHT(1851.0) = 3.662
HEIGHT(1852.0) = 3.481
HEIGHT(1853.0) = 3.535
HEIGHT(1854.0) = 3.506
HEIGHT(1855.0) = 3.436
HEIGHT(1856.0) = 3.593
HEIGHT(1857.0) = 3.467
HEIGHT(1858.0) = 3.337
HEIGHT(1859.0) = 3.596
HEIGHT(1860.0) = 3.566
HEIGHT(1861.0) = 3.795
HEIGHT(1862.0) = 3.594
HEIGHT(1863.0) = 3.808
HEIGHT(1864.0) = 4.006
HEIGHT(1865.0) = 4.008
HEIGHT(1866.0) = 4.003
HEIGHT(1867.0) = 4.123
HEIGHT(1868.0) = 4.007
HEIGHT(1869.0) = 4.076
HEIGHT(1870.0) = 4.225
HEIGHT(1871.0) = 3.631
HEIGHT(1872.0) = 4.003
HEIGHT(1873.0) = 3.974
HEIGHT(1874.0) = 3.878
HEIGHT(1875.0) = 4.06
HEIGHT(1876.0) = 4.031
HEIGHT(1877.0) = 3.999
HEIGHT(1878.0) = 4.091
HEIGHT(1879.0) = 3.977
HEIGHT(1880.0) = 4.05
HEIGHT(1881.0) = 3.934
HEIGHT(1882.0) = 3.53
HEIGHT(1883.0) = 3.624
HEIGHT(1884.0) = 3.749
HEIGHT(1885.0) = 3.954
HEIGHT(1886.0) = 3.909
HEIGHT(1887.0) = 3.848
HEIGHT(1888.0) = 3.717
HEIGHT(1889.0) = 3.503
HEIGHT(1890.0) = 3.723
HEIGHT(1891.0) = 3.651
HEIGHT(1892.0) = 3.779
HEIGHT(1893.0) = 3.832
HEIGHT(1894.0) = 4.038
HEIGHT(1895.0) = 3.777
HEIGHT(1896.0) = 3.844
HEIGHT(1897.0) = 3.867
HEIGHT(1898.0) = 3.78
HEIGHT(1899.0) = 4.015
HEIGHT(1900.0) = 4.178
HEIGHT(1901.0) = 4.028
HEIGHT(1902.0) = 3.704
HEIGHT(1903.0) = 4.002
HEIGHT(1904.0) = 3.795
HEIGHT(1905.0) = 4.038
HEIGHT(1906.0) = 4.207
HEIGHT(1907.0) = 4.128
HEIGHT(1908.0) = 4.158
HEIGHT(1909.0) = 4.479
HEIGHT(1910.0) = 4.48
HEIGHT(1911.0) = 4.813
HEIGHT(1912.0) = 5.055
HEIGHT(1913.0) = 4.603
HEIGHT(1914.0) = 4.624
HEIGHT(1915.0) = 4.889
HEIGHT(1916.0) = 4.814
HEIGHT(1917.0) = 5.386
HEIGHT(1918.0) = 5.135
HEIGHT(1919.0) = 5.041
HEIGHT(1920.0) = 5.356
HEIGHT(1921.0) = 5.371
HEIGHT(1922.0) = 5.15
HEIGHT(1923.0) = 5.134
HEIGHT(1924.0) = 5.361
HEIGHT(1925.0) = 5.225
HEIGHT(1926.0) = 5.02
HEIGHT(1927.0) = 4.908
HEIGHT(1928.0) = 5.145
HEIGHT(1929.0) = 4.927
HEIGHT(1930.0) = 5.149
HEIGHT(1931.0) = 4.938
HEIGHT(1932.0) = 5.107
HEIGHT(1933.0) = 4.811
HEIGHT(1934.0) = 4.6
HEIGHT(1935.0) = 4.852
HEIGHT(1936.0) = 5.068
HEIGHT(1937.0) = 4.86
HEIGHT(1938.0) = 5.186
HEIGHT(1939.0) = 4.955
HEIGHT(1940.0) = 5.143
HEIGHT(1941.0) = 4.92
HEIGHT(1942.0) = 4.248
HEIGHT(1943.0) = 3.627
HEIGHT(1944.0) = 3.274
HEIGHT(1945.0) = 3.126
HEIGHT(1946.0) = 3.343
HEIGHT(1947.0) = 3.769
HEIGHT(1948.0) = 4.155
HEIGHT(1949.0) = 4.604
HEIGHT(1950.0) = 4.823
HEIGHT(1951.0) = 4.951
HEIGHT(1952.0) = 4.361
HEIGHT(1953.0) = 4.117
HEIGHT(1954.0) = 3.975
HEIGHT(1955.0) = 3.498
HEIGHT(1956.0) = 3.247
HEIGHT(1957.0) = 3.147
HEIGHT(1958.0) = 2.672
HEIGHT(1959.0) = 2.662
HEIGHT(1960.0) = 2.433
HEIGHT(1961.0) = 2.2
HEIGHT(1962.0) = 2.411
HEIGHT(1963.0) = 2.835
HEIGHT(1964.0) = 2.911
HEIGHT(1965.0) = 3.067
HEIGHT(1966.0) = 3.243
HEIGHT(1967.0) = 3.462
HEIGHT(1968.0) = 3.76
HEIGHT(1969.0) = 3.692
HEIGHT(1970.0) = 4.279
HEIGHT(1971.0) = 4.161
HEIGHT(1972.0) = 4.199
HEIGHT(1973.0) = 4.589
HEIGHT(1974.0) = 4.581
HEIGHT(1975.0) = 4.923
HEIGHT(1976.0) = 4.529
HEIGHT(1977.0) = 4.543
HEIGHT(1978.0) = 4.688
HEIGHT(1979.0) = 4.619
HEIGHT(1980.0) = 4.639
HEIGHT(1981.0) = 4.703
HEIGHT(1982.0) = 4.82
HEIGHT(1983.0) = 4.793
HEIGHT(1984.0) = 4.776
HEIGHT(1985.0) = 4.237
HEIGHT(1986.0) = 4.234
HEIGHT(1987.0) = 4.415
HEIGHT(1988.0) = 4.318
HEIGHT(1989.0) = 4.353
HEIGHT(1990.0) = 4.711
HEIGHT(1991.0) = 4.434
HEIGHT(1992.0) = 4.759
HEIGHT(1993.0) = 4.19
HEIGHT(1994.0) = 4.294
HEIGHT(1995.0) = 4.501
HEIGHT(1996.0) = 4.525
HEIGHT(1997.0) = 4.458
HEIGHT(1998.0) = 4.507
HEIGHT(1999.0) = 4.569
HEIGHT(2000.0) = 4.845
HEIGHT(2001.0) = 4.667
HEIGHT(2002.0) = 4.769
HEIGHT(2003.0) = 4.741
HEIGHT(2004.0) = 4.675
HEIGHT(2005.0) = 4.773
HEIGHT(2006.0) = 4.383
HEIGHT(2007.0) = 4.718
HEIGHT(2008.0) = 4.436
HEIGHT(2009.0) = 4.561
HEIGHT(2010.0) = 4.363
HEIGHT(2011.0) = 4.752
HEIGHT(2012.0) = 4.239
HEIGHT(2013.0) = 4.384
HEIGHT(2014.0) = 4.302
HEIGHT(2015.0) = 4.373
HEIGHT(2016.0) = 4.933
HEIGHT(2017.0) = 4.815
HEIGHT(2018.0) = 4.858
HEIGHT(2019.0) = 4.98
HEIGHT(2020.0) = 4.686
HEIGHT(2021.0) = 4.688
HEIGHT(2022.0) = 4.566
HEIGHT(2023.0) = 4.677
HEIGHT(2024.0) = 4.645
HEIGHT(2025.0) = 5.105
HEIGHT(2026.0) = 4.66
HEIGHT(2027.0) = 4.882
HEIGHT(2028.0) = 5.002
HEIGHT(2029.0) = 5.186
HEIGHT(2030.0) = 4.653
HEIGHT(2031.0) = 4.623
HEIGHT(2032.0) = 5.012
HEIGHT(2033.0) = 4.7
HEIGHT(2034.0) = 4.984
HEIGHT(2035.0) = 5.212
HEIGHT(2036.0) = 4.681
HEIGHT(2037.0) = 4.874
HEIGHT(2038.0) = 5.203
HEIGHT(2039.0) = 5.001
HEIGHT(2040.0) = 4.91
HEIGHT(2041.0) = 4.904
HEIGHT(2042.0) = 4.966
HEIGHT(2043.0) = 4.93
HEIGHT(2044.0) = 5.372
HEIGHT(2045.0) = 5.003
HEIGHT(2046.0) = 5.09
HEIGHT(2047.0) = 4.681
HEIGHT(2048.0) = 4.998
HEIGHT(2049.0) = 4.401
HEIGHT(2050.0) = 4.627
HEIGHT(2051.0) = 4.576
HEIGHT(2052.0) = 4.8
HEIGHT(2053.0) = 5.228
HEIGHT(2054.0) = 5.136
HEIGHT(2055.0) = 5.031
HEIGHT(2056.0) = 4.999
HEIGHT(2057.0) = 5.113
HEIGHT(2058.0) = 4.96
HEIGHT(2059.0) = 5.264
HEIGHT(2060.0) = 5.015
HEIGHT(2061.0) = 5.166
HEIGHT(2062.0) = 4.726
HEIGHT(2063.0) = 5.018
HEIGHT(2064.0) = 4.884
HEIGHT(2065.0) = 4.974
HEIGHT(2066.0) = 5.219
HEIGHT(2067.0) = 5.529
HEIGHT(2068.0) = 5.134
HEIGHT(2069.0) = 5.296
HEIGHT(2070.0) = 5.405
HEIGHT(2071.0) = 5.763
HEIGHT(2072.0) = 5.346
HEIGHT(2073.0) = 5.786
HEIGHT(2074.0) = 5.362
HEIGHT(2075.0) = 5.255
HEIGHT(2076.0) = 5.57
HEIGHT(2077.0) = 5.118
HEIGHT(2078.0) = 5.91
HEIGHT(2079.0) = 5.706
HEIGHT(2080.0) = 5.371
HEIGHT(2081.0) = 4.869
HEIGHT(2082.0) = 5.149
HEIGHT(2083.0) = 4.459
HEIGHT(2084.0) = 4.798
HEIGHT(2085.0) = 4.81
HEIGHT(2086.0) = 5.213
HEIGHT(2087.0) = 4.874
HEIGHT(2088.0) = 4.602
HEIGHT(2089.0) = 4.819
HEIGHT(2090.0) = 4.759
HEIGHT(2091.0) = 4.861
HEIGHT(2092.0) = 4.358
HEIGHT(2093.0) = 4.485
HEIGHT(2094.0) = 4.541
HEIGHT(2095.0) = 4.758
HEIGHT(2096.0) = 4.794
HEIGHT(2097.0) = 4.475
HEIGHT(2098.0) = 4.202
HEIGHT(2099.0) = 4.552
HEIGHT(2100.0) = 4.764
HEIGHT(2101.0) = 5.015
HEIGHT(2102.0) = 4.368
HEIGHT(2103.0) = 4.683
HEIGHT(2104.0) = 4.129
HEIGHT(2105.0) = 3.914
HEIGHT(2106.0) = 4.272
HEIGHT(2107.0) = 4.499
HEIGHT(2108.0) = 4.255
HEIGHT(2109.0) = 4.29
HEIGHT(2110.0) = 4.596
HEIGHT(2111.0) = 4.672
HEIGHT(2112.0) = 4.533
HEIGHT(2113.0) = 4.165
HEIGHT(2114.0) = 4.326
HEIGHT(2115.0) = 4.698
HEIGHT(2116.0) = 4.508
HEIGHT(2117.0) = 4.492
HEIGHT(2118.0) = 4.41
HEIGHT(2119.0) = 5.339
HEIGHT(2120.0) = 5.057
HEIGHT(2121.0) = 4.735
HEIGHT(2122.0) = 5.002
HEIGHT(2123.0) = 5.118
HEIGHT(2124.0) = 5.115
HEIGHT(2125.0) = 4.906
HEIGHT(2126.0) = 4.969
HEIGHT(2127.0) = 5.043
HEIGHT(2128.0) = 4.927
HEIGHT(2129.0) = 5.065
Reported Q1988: 4.6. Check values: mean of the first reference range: 3.43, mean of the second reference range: 5.04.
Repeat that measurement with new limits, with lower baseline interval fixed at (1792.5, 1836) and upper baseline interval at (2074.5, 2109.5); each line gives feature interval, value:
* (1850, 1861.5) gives 1.2 mm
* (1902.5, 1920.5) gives -2.0 mm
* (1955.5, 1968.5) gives 4.2 mm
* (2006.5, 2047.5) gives -2.3 mm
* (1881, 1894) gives 1.0 mm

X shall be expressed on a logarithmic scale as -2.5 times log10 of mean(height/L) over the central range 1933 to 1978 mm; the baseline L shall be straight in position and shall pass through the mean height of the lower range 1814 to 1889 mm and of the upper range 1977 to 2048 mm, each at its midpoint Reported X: 0.100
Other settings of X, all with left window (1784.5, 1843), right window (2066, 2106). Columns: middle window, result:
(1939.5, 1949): 0.08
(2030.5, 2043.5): -0.05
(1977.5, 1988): -0.03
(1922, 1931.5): -0.21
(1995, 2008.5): -0.02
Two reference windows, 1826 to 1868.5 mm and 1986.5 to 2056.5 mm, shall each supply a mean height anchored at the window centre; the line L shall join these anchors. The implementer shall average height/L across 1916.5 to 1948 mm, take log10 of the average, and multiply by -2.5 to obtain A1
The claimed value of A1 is -0.17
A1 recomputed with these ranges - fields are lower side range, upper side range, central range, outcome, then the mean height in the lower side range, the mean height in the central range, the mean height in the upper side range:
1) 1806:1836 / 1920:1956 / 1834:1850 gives 0.30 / 3.9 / 3.05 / 4.61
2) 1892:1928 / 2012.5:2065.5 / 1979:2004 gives 0.04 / 4.52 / 4.56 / 4.88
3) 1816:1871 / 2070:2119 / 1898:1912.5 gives -0.08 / 3.6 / 4.2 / 4.79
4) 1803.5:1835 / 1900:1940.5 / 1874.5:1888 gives 0.14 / 3.91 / 3.9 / 4.78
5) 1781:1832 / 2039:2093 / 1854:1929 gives 0.00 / 3.73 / 4.17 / 5.05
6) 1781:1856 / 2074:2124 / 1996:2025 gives -0.06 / 3.57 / 4.63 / 4.75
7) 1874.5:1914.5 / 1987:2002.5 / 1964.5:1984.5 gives 0.03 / 4.01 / 4.3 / 4.52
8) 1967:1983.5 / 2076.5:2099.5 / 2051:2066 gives -0.06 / 4.44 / 5.01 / 4.85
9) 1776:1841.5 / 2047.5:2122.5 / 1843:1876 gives 0.10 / 3.71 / 3.56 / 4.86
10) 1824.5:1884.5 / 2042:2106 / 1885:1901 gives 0.00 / 3.62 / 3.84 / 4.95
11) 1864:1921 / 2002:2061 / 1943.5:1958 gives 0.15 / 4.14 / 3.84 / 4.82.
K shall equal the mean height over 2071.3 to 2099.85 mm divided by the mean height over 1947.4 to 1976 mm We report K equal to 1.3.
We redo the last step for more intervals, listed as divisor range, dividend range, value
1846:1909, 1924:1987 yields 1.10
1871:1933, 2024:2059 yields 1.14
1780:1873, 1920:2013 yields 1.20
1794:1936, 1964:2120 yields 1.19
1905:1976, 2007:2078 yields 1.15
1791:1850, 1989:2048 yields 1.31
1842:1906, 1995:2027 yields 1.26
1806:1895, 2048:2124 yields 1.32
